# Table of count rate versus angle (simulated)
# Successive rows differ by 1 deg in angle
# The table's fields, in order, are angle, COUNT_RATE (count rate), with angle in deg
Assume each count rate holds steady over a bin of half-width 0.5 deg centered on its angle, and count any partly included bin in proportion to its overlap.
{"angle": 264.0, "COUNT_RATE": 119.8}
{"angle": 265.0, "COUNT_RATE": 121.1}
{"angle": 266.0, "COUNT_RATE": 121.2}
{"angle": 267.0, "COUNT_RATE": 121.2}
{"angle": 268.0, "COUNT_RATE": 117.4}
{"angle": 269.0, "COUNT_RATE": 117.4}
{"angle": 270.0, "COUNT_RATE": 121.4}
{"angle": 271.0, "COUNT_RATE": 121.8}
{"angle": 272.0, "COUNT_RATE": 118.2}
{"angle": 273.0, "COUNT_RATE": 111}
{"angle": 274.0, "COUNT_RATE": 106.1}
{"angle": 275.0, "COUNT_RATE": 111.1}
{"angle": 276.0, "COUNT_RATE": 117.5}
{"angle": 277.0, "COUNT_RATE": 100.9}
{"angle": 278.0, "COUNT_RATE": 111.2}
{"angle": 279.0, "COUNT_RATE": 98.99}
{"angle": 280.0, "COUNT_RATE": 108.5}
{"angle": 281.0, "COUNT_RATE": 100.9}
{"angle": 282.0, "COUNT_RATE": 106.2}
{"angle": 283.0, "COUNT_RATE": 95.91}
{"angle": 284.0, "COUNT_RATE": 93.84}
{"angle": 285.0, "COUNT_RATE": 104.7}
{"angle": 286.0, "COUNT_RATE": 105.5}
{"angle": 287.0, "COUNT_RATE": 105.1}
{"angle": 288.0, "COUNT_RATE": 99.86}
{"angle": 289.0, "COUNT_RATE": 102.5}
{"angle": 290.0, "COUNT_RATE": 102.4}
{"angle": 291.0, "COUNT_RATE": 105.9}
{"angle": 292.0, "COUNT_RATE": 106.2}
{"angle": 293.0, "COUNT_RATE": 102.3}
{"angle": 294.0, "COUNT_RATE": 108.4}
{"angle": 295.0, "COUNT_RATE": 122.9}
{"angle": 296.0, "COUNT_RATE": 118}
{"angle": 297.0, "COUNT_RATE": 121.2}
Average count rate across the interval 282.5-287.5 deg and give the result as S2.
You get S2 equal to 101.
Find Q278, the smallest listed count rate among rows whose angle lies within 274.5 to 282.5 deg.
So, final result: 98.99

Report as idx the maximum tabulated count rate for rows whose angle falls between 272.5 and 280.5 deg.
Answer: 117.5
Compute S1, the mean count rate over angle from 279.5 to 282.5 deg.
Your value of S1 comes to 105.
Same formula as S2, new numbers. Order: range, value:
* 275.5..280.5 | 107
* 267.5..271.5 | 120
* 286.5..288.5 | 102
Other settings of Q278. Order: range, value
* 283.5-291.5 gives 93.84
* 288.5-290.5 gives 102.4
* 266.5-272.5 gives 117.4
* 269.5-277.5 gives 100.9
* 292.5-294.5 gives 102.3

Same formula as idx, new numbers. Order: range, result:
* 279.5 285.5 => 108.5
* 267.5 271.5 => 121.8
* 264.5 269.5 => 121.2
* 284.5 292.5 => 106.2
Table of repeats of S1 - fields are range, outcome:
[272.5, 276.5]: 111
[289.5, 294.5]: 105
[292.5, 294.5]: 105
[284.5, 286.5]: 105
